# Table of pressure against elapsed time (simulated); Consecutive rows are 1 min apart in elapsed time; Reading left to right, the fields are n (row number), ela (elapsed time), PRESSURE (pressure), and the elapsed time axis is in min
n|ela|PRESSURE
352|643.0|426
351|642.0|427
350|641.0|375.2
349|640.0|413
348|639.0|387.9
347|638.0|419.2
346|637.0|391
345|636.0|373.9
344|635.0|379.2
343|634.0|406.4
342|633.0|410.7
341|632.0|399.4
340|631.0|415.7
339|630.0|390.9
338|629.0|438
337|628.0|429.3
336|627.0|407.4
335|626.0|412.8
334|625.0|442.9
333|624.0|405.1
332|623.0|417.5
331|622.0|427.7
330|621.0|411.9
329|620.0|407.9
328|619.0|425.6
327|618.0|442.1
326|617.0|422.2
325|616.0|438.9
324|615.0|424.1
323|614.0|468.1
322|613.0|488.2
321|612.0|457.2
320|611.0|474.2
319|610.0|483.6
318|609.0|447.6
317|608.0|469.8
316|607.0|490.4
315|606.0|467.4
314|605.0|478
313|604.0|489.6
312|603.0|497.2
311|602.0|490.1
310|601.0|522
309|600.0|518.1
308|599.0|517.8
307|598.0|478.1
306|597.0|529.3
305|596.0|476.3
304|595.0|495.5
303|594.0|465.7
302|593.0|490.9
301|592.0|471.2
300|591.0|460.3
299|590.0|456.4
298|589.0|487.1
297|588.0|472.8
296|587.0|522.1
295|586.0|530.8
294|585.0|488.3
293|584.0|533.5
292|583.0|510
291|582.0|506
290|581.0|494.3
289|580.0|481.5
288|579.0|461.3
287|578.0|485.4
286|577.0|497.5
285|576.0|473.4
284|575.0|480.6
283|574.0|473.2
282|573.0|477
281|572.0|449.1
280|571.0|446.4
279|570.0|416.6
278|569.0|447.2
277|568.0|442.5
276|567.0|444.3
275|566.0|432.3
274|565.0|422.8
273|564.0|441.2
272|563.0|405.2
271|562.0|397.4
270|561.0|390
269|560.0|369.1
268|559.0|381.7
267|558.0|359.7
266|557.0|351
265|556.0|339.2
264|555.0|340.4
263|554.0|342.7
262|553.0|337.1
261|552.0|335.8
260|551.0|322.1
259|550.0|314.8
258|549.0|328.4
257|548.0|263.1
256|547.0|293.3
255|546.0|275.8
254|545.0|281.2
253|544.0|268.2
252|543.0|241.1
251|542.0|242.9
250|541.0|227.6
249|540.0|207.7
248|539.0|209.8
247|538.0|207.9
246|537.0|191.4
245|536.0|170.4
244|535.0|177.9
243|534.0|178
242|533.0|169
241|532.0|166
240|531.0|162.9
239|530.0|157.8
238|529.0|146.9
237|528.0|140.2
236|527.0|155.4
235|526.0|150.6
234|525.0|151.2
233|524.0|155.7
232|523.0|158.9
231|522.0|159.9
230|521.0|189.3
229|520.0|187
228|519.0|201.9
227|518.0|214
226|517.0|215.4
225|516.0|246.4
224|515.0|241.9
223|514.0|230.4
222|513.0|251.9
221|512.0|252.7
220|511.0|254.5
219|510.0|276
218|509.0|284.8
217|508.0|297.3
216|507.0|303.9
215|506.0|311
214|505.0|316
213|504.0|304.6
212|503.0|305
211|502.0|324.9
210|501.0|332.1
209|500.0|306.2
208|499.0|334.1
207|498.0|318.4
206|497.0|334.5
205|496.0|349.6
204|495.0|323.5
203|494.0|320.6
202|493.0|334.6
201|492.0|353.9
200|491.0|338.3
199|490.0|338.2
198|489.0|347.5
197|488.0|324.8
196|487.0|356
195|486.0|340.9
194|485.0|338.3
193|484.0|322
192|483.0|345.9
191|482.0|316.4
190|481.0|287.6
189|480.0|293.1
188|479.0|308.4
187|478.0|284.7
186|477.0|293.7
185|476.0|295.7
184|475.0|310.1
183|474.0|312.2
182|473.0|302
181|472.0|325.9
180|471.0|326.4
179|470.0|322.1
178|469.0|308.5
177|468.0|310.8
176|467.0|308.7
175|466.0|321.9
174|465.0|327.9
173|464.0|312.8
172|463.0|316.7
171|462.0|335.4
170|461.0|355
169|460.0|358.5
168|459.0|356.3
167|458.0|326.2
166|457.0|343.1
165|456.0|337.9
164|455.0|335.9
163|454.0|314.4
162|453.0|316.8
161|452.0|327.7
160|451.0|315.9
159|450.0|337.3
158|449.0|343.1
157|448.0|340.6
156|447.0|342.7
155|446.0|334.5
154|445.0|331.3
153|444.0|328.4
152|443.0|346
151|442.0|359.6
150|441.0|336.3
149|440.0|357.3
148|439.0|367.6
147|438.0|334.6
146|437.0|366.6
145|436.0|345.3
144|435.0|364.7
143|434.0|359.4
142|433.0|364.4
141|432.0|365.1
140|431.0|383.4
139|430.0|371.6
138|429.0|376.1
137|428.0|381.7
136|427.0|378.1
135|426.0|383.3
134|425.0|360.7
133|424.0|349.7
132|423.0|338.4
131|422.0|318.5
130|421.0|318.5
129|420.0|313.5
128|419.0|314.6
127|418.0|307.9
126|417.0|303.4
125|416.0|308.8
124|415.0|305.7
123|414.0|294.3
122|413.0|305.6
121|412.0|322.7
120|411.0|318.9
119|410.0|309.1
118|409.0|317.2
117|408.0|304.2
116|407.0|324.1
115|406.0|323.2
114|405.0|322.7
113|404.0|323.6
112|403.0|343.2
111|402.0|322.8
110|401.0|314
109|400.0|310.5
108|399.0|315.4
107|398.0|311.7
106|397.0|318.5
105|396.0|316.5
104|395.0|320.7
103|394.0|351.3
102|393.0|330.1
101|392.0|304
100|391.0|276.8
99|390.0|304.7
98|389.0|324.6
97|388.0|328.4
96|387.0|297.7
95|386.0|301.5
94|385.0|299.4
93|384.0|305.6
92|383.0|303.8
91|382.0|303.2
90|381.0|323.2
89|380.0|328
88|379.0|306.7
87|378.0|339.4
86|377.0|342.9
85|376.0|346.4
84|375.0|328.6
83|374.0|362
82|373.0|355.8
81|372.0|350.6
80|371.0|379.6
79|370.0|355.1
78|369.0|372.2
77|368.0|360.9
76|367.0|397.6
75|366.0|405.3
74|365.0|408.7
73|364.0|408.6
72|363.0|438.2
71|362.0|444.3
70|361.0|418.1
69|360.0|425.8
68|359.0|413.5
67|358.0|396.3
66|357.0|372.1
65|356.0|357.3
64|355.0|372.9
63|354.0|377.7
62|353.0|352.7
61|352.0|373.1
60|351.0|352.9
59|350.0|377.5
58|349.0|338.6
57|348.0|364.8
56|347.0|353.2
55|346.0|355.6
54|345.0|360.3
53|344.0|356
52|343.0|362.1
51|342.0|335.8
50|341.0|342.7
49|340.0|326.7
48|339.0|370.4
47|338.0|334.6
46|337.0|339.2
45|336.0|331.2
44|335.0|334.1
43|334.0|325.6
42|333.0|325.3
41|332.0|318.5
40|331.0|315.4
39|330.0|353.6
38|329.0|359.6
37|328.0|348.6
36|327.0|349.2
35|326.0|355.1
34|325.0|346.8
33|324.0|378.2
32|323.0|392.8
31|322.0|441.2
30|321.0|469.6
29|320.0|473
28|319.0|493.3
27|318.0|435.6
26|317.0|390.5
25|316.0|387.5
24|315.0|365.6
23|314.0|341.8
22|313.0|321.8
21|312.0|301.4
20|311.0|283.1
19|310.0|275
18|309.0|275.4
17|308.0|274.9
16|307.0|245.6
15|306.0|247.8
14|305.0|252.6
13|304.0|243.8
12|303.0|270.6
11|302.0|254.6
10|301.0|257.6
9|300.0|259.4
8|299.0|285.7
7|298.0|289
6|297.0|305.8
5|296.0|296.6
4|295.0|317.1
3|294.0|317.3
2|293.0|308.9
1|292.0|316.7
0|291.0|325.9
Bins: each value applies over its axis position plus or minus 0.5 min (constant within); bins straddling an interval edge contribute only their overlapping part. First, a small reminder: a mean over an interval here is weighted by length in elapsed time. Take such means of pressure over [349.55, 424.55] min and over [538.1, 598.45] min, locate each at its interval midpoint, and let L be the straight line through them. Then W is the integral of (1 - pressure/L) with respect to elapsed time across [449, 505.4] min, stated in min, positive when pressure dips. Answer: 7.33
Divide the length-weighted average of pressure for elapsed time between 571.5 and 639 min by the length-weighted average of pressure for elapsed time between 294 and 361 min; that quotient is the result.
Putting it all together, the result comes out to 1.34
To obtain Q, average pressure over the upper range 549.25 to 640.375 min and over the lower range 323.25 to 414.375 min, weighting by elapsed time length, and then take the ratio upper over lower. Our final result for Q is 1.28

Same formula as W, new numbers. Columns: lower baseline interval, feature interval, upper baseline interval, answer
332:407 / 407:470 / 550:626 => 7.1 min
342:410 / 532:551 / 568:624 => 8.8 min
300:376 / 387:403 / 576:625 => 2.7 min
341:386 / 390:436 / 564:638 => 6.3 min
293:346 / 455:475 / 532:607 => 2.4 min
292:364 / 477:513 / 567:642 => 8.5 min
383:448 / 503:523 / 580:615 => 8.0 min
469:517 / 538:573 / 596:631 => 3.7 min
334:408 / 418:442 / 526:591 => -0.3 min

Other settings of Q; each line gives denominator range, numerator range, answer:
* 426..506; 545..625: 1.32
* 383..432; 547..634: 1.36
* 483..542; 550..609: 1.78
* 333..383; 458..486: 0.88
